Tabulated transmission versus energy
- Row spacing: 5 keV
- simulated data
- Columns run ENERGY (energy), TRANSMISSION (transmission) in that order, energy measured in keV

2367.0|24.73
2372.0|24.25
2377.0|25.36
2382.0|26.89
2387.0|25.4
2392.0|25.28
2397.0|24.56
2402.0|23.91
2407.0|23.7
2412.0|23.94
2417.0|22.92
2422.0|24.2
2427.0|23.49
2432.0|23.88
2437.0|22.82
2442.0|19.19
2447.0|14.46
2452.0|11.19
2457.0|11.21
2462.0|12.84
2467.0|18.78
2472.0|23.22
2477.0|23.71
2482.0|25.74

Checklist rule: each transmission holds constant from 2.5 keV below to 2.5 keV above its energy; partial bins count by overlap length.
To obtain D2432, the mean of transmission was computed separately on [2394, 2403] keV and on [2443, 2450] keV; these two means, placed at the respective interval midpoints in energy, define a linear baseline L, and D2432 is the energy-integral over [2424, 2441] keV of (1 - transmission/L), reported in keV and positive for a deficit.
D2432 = -4.93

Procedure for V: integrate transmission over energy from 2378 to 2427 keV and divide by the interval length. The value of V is 24.5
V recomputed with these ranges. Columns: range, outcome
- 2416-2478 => 19.2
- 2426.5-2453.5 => 19.1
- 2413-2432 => 23.6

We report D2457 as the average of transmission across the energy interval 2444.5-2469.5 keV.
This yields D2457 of 13.7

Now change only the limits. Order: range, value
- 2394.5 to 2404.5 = 24.2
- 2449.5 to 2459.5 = 11.2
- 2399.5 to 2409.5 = 23.8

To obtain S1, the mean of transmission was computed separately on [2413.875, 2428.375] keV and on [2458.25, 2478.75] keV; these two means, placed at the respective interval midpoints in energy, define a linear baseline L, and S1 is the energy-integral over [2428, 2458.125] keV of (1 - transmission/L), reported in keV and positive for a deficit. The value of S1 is 5.5 keV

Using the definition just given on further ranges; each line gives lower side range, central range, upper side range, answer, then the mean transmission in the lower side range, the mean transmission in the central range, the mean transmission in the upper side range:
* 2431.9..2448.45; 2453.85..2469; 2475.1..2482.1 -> 5.7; 19.9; 14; 24.5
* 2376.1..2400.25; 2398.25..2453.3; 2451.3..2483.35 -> 1.5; 25.5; 21.5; 18.2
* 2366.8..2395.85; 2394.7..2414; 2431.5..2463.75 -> -1.7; 25.3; 24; 16.1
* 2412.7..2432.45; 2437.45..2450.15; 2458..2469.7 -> 1.3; 23.6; 17.5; 15.3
